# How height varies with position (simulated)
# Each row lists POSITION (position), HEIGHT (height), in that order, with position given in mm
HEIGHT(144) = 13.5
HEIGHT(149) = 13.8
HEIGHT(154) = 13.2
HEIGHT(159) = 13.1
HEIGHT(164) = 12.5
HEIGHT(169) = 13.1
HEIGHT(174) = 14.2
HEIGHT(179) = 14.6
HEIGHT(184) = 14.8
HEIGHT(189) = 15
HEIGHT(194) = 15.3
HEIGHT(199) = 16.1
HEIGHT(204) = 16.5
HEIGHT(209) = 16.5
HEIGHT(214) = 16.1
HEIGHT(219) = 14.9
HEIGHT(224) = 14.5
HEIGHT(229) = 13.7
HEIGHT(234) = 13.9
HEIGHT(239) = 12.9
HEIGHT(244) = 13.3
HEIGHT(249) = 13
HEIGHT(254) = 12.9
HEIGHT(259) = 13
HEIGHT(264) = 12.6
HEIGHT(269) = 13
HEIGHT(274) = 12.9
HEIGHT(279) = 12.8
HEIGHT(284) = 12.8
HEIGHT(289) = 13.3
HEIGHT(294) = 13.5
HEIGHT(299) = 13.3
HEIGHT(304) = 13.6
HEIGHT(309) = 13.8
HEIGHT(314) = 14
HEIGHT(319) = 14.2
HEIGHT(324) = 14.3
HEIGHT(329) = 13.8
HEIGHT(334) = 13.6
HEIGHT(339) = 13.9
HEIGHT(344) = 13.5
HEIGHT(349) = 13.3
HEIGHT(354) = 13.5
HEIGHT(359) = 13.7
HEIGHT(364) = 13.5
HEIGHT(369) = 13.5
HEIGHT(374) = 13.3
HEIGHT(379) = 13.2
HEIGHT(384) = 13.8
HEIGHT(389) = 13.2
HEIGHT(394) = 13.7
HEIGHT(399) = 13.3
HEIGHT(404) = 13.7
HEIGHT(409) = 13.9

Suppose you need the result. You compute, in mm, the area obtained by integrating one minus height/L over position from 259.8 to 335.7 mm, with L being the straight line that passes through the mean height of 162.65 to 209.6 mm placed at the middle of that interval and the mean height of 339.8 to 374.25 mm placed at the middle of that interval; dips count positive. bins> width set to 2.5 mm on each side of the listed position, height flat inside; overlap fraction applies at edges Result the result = 2.9 mm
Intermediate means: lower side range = 14.9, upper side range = 13.5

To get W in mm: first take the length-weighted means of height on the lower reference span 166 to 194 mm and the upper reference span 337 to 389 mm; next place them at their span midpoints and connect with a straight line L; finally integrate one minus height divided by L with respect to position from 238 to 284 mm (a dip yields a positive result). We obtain 3.52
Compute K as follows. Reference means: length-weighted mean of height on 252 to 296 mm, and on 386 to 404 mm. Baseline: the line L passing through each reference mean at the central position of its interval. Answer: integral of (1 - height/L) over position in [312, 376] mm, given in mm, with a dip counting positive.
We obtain -2.2 mm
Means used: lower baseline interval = 13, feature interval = 13.7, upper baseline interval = 13.5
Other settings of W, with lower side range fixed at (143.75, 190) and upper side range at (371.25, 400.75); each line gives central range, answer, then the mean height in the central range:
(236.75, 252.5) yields 0.7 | 13.1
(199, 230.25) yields -4.1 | 15.5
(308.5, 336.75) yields -0.9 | 14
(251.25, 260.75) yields 0.5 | 12.9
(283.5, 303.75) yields 0.4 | 13.3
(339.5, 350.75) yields 0.0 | 13.5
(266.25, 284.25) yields 0.9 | 12.9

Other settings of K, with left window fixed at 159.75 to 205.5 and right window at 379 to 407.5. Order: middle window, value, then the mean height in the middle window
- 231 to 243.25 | 0.8 mm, 13.4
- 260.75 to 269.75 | 0.9 mm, 12.8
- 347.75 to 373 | 0.3 mm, 13.5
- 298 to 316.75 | 0.3 mm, 13.7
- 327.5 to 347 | 0.2 mm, 13.7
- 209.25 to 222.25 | -1.1 mm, 15.6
